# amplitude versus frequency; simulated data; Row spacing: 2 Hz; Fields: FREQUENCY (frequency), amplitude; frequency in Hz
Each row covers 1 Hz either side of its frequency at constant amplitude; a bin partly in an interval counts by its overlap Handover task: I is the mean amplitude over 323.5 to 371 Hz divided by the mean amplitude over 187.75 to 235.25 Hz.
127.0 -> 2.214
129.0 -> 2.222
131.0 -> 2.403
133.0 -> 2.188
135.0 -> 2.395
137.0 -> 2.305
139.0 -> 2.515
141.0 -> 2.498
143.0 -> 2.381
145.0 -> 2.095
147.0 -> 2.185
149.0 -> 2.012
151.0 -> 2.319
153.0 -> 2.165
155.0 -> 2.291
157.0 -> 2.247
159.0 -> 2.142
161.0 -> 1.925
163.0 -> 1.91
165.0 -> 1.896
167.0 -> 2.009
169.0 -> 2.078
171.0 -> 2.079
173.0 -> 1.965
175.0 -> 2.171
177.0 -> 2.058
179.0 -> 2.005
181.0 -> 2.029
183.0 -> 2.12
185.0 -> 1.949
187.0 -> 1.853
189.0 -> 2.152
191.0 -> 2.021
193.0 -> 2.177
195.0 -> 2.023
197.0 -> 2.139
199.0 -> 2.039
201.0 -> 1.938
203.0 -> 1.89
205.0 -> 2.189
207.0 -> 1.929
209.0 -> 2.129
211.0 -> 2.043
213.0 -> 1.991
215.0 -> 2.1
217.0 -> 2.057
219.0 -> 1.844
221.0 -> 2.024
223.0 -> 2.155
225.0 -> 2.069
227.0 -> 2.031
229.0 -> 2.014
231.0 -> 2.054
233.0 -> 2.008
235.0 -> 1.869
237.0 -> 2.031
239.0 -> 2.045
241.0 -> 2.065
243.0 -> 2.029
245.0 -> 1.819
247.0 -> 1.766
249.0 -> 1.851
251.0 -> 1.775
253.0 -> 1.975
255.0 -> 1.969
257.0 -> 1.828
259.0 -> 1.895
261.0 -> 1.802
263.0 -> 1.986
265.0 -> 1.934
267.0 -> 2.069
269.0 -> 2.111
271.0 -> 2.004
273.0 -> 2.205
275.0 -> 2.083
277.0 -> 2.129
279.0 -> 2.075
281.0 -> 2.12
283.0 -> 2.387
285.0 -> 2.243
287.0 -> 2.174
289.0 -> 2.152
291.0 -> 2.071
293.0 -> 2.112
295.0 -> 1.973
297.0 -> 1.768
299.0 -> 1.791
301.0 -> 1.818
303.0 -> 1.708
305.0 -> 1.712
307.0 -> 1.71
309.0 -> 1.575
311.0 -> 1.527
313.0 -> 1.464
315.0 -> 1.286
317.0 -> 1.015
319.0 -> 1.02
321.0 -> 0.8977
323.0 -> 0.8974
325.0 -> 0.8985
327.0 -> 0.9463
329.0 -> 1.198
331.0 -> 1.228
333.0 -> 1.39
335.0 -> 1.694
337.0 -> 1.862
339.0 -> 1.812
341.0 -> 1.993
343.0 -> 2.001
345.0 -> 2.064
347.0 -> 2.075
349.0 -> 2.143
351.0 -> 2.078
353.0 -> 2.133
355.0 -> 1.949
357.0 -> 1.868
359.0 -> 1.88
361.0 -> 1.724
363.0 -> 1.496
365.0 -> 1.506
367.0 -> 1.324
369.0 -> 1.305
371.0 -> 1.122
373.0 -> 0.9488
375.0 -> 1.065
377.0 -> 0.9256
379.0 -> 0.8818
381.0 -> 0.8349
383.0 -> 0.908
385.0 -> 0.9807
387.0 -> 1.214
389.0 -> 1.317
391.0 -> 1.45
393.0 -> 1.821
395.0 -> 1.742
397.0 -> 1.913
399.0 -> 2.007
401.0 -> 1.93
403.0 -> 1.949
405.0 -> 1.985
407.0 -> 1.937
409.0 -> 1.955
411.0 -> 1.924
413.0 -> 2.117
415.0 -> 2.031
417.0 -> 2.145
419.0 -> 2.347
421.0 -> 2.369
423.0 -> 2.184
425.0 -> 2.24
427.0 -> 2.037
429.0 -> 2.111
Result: 0.81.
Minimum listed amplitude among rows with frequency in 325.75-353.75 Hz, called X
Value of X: 0.9463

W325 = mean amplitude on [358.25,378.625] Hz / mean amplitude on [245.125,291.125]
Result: 0.65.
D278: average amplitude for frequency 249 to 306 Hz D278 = 1.99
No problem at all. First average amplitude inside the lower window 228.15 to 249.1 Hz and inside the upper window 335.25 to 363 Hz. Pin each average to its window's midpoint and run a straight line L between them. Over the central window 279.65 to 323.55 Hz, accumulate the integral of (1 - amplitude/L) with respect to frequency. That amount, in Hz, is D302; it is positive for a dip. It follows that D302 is 5.4 Hz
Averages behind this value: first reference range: 1.96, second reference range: 1.94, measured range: 1.71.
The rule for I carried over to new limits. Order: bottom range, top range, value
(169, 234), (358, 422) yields 0.78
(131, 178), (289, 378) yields 0.72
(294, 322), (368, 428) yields 1.09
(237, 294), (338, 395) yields 0.76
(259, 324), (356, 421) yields 0.88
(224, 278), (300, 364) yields 0.81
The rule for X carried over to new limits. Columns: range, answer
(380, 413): 0.8349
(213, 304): 1.708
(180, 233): 1.844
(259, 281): 1.802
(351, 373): 0.9488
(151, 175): 1.896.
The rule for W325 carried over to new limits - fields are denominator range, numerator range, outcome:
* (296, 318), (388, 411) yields 1.15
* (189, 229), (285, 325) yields 0.79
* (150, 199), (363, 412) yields 0.70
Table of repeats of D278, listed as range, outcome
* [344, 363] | 1.96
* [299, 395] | 1.47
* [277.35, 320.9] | 1.78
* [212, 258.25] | 1.97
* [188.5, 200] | 2.09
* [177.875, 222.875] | 2.03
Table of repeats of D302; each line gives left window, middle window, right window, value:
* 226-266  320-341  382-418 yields 5.9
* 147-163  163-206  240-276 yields 1.1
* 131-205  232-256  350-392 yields -1.2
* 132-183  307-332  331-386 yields 7.3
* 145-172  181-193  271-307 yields 0.3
